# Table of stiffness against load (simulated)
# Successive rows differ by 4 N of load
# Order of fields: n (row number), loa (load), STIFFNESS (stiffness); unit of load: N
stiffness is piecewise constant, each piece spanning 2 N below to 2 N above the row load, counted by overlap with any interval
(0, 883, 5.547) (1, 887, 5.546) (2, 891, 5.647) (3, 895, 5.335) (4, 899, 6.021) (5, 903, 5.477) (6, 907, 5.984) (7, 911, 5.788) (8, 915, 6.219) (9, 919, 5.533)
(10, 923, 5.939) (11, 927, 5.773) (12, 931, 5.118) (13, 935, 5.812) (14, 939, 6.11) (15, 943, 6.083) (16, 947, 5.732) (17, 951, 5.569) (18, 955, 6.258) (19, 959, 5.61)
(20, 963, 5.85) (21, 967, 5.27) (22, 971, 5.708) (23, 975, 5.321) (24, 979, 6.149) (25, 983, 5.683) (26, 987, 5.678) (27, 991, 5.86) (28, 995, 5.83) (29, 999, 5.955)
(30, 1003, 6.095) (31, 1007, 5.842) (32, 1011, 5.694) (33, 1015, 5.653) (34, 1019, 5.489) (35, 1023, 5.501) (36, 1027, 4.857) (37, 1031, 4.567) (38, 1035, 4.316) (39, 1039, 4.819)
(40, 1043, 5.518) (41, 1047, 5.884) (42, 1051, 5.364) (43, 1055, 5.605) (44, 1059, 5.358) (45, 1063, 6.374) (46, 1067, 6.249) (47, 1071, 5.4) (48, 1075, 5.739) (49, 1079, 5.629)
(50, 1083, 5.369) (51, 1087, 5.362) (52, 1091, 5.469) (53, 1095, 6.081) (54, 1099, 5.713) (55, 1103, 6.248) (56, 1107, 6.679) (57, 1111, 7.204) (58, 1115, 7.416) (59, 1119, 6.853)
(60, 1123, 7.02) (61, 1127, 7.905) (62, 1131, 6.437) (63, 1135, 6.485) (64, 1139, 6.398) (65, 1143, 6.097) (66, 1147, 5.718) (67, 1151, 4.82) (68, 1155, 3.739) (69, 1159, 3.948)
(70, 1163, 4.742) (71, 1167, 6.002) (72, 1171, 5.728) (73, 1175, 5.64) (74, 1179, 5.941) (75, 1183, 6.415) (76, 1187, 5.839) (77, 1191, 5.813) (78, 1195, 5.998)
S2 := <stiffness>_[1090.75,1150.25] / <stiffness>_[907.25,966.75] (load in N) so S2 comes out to 1.1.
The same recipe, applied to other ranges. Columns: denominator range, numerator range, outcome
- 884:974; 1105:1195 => 1.05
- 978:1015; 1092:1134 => 1.15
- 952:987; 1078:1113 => 1.05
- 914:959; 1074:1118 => 1.05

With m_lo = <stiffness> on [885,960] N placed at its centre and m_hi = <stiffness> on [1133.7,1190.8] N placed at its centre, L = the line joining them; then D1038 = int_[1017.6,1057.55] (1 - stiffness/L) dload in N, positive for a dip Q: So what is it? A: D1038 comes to 3.3 N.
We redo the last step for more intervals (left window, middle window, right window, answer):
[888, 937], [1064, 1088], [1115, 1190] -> 0.76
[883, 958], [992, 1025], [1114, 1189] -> 0.40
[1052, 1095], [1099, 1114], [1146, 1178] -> -3.28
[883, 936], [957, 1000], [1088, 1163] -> 0.78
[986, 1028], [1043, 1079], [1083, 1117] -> 1.63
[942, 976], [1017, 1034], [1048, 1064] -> 1.83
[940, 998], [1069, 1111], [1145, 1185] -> -2.92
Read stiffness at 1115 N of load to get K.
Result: 7.416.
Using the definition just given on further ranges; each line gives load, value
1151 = 4.82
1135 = 6.485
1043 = 5.518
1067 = 6.249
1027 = 4.857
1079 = 5.629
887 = 5.546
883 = 5.547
